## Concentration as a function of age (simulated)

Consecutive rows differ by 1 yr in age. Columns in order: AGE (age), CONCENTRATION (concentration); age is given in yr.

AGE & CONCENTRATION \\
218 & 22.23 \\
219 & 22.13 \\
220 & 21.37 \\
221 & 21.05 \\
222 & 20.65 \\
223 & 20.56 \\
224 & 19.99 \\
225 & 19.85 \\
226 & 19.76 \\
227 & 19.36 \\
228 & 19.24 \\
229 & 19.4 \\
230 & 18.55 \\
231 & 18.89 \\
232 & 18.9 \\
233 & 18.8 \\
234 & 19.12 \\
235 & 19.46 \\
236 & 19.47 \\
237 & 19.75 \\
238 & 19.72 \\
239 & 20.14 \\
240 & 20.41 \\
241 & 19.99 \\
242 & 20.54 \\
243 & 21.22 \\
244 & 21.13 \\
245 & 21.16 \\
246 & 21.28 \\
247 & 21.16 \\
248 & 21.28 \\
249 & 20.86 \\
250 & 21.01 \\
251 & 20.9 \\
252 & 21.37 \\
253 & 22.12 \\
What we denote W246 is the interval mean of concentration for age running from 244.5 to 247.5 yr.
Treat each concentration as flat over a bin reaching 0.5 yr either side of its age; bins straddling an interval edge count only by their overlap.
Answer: 21.2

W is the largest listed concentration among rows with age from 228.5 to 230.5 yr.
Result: 19.4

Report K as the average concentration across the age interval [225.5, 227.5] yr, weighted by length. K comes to 19.6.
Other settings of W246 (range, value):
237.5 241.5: 20.1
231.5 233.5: 18.9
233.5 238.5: 19.5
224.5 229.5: 19.5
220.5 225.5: 20.4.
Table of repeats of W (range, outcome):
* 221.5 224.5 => 20.65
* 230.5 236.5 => 19.47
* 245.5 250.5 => 21.28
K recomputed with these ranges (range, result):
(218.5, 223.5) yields 21.2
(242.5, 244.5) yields 21.2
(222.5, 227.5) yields 19.9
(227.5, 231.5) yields 19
